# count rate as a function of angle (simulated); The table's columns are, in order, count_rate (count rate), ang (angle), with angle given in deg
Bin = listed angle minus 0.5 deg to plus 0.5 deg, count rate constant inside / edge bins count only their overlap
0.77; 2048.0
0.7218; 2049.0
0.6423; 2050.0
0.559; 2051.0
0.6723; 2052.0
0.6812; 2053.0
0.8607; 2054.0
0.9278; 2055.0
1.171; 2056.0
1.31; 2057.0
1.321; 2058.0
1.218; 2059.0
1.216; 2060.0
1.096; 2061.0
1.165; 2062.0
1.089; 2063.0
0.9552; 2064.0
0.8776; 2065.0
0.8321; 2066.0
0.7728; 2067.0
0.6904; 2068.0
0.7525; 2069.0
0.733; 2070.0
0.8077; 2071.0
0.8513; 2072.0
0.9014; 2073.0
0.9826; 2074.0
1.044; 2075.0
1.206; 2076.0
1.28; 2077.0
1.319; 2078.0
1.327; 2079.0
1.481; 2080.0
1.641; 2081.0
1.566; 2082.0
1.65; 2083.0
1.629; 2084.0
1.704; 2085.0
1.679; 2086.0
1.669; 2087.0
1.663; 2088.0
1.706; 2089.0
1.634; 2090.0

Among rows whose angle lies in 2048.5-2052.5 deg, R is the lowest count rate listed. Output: 0.559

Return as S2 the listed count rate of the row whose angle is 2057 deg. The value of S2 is 1.31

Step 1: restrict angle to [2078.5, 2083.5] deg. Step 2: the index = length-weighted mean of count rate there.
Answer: 1.53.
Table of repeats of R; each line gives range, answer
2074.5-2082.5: 1.044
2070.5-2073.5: 0.8077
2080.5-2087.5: 1.566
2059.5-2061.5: 1.096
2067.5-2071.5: 0.6904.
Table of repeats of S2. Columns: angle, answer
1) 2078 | 1.319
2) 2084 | 1.629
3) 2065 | 0.8776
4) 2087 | 1.669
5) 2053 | 0.6812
